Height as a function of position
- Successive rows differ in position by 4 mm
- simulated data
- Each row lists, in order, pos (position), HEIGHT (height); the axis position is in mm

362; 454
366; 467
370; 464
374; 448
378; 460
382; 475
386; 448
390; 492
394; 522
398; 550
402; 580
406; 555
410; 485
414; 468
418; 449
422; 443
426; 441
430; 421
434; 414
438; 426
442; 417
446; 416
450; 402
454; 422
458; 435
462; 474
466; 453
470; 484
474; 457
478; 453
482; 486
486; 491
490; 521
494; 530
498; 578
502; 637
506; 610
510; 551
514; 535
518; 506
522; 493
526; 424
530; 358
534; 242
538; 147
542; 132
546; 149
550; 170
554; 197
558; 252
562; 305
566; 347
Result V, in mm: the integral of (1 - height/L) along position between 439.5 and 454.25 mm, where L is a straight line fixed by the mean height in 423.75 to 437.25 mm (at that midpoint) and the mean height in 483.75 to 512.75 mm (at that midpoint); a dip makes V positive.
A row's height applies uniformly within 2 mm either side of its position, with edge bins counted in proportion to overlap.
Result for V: 1.4 mm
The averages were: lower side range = 426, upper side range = 558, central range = 414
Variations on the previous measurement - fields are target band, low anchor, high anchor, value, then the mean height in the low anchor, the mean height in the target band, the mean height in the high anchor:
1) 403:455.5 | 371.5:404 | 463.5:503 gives 5.70 mm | 496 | 446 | 505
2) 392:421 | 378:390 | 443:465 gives -3.70 mm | 466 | 513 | 430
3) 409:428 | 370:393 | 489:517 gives 1.57 mm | 467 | 456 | 565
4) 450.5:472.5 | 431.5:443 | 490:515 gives 1.18 mm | 419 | 450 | 571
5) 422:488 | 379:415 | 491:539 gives 6.51 mm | 508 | 443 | 475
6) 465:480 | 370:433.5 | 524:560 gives -4.58 mm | 480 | 462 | 230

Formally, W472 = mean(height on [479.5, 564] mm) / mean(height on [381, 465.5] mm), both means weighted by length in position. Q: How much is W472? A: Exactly 0.9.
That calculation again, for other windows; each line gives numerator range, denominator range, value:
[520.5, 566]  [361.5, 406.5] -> 0.53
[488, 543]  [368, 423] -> 0.93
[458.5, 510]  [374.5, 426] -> 1.05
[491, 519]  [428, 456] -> 1.35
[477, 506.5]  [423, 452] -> 1.28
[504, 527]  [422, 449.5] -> 1.24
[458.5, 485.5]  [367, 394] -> 1.00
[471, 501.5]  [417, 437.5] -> 1.18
